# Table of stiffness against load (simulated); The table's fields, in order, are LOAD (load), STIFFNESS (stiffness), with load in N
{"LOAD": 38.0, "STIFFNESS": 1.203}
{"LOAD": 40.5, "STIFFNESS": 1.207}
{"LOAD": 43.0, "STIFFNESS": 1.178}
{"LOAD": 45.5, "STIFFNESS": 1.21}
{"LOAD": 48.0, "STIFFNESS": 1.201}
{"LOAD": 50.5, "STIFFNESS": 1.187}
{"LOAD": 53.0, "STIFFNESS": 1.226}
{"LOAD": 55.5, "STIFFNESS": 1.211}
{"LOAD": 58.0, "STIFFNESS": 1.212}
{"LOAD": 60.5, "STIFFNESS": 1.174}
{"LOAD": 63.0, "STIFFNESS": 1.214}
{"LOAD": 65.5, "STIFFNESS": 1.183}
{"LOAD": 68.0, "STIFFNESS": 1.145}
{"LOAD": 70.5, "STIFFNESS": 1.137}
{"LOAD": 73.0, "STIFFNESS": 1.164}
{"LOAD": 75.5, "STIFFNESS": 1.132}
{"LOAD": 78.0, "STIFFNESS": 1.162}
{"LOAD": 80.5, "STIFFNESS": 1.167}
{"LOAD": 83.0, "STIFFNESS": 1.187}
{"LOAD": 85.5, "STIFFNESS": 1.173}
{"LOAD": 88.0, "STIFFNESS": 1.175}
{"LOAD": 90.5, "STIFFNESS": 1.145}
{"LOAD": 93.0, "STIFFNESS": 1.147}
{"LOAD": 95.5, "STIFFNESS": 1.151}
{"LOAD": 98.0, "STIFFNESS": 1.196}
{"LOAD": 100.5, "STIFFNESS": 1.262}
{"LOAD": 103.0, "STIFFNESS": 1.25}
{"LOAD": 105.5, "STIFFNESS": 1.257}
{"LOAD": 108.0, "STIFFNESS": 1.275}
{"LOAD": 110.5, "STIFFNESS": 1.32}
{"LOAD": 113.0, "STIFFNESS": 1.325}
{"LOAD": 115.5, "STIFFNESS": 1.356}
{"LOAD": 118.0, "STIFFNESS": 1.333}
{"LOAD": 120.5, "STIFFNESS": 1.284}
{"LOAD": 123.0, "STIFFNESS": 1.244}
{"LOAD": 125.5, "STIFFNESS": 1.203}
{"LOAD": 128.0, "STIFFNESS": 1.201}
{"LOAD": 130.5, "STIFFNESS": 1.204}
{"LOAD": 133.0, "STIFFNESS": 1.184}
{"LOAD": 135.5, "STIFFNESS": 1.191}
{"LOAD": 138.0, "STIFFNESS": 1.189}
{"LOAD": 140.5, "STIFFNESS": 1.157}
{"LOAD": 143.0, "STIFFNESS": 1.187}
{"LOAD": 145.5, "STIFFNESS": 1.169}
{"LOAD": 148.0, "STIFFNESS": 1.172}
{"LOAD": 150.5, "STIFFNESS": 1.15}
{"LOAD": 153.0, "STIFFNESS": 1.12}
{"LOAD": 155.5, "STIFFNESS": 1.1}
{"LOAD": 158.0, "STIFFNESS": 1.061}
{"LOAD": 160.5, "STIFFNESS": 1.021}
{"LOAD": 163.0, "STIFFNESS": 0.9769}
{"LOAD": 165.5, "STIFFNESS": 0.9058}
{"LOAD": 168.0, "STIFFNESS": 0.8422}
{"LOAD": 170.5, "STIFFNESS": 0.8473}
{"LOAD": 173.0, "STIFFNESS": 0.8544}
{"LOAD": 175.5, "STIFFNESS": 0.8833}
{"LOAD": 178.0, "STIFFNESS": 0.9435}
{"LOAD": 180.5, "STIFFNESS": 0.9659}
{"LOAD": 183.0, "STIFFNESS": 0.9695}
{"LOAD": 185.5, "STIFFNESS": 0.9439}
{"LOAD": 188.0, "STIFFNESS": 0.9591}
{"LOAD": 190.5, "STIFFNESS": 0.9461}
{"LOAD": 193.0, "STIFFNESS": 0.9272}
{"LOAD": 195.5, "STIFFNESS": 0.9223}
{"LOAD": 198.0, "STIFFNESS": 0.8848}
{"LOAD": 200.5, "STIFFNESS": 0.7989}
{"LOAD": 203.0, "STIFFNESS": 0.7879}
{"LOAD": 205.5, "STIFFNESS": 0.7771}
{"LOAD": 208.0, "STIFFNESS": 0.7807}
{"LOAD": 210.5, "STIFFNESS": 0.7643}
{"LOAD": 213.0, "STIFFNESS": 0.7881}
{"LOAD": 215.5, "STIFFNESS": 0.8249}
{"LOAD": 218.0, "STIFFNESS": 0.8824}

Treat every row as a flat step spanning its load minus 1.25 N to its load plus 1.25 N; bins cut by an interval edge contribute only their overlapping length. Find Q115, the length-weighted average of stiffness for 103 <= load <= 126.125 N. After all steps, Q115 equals 1.29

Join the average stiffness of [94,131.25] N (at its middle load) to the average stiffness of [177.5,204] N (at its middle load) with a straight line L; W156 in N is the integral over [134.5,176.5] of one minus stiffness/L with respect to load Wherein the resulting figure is 0.9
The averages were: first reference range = 1.26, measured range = 1.05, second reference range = 0.914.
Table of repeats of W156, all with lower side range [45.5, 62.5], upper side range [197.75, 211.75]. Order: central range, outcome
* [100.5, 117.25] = -3.86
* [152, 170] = -1.63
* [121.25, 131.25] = -2.09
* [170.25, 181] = -0.34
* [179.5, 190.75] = -1.48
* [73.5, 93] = -0.68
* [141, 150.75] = -2.23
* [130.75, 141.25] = -2.18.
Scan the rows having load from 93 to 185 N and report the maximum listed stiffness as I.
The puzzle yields 1.356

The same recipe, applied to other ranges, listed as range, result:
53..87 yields 1.226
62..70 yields 1.214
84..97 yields 1.175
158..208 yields 1.061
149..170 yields 1.15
